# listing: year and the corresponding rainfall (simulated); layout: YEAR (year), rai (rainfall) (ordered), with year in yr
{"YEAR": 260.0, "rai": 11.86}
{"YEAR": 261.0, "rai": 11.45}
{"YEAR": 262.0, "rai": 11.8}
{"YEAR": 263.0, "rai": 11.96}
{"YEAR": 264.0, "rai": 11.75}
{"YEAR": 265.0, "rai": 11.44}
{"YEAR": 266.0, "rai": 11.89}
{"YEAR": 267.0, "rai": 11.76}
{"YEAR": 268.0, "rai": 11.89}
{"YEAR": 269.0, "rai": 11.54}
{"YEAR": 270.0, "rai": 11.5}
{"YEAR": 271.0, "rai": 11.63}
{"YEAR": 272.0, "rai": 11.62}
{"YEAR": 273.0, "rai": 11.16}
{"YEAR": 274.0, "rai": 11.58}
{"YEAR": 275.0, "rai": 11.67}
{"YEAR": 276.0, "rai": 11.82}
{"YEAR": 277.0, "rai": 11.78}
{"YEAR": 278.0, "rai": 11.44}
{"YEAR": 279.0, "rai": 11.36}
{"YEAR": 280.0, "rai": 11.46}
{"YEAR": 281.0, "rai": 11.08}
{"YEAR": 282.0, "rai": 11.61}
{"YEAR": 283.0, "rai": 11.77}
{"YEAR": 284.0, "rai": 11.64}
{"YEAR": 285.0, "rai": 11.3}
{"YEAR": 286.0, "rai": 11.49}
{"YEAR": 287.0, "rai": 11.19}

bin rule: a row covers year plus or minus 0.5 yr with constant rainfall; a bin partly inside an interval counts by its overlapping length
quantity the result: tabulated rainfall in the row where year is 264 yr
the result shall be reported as 11.75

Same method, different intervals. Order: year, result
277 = 11.78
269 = 11.54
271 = 11.63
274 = 11.58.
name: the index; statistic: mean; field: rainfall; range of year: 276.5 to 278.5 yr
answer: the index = 11.6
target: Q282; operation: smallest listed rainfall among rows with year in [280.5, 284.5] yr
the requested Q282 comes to 11.08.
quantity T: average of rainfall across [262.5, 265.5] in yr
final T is 11.7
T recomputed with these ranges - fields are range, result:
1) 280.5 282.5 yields 11.3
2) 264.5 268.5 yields 11.7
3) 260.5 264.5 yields 11.7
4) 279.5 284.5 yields 11.5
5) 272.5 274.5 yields 11.4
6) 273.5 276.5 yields 11.7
